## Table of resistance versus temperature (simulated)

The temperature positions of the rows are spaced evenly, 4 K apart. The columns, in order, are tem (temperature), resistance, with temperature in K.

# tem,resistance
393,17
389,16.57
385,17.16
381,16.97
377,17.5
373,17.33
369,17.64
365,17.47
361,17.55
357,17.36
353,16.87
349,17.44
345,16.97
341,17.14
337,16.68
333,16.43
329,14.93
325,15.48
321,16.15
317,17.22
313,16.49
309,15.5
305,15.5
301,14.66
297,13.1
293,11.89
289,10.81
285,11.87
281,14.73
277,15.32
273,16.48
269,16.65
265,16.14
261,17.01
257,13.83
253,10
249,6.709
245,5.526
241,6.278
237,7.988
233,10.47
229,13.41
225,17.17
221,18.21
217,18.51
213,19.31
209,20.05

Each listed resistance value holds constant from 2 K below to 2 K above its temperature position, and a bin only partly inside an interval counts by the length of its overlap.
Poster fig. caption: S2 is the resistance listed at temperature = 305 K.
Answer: 15.5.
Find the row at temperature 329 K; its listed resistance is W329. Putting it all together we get 14.93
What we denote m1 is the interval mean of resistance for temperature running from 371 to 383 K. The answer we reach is 17.3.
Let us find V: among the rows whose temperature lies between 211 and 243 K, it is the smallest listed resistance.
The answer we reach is 6.278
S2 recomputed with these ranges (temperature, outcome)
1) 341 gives 17.14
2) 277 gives 15.32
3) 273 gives 16.48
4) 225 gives 17.17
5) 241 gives 6.278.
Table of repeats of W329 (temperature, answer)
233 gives 10.47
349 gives 17.44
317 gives 17.22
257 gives 13.83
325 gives 15.48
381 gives 16.97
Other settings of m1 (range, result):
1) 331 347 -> 16.8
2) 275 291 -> 13.2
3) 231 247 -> 7.57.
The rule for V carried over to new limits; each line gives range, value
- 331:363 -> 16.43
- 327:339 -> 14.93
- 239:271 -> 5.526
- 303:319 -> 15.5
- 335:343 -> 16.68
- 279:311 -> 10.81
